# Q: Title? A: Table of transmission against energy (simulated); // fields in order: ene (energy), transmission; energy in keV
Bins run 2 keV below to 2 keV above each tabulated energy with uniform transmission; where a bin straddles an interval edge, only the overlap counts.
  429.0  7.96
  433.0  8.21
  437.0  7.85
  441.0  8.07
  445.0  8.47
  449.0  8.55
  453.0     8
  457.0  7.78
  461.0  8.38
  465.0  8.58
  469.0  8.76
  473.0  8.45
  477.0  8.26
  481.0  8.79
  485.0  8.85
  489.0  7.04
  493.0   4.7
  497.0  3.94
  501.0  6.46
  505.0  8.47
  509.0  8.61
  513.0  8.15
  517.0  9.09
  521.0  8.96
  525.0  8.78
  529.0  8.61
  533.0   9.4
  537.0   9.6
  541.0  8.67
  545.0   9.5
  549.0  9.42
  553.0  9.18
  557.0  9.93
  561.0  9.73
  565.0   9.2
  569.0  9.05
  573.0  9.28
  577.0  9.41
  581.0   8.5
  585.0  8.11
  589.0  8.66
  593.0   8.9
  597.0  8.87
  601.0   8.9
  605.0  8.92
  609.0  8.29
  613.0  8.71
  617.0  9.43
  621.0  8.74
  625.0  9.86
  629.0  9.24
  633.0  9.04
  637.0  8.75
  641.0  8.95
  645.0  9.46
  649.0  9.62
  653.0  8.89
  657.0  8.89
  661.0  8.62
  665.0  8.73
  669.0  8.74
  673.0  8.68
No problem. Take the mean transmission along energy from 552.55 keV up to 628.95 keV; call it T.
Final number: 9.04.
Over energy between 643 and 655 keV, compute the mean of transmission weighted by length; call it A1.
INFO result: 9.32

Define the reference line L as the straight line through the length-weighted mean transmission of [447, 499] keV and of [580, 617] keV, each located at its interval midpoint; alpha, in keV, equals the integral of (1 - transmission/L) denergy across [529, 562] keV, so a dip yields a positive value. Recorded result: -4.4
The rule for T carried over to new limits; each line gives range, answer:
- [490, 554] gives 8.19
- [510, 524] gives 8.73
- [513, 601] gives 9.06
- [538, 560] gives 9.37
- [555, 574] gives 9.45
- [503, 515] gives 8.41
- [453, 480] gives 8.36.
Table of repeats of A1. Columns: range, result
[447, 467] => 8.26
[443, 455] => 8.34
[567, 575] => 9.16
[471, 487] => 8.59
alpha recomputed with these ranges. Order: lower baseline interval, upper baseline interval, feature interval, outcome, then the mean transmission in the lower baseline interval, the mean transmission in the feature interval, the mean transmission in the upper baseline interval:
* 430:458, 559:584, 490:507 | 5.2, 8.14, 5.96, 9.15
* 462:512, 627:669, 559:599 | -2.7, 7.6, 8.97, 9.01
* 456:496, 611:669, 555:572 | -1.9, 7.86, 9.47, 9.06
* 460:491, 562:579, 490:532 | 5.4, 8.39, 7.61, 9.26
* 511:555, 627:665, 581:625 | 1.2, 9.03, 8.79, 9.03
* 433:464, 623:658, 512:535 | -0.8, 8.17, 8.86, 9.2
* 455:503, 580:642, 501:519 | -1.2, 7.5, 8.34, 8.87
